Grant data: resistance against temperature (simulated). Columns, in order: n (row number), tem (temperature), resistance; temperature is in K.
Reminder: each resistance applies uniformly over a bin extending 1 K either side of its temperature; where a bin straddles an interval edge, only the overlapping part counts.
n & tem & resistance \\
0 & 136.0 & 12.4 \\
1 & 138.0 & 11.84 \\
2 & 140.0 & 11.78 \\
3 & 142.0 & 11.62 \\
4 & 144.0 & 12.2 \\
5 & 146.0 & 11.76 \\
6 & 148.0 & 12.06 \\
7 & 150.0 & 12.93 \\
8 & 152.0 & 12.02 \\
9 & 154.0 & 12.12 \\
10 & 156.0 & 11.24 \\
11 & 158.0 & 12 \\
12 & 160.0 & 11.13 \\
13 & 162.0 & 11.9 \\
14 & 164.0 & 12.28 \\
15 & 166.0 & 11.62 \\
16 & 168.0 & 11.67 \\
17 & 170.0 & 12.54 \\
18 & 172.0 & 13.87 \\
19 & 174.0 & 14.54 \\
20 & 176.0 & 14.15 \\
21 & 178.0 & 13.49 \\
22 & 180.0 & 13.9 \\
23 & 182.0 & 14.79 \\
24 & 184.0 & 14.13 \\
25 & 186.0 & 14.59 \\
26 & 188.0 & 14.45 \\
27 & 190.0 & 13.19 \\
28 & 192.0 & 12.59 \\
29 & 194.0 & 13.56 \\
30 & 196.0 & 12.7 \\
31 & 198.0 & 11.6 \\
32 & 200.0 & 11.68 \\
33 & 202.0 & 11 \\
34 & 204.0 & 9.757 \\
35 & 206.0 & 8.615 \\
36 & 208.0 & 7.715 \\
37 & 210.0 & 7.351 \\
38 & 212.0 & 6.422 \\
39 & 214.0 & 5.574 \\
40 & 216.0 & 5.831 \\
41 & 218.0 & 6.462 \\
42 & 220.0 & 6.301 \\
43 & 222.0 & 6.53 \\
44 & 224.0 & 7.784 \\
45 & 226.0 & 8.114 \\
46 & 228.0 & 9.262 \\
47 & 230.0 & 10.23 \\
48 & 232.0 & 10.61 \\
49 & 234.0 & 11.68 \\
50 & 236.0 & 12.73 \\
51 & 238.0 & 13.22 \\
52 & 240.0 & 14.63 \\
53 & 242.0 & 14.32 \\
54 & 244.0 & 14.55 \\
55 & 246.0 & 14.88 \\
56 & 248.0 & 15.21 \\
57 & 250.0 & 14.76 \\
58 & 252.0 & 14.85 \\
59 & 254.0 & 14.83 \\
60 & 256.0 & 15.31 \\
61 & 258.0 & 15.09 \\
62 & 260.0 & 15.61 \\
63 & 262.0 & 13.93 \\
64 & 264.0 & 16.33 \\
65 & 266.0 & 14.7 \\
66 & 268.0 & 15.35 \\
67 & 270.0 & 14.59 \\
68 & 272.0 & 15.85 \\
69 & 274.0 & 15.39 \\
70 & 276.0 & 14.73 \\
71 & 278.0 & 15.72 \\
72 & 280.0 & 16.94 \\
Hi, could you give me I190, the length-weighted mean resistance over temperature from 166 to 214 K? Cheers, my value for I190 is 12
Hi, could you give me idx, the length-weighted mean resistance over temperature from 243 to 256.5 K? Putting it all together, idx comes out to 14.9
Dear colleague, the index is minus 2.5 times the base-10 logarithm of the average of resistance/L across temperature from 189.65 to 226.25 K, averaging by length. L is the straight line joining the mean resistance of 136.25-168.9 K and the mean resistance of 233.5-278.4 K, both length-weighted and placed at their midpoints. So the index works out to 0.42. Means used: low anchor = 11.9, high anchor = 14.7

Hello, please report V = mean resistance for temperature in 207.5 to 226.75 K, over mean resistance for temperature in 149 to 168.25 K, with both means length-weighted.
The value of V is 0.57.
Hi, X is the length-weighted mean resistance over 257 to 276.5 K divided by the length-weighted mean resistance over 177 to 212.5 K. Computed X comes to 1.28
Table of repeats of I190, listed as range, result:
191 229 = 8.89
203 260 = 10.9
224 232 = 9.2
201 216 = 7.91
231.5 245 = 13.2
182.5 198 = 13.5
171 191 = 14.1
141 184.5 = 12.6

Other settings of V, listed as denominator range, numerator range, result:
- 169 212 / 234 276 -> 1.20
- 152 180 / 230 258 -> 1.11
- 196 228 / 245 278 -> 1.84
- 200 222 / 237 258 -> 1.92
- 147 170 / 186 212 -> 0.93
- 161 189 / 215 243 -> 0.73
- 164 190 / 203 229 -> 0.54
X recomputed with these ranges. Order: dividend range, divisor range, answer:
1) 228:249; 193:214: 1.32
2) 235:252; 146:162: 1.20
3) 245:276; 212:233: 1.98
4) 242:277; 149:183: 1.18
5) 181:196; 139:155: 1.15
